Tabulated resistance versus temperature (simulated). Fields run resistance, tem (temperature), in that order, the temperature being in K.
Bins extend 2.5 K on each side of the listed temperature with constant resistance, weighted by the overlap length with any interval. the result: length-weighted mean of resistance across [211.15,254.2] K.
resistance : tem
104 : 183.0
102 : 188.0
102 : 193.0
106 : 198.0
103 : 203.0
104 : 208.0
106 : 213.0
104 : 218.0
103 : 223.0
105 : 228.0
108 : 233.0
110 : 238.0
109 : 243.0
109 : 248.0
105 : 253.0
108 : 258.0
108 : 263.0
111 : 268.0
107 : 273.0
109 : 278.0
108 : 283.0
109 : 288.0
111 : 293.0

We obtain 107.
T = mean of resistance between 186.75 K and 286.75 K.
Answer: 106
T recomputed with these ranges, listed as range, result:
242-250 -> 109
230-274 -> 108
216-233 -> 105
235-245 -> 109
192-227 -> 104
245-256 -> 107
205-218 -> 105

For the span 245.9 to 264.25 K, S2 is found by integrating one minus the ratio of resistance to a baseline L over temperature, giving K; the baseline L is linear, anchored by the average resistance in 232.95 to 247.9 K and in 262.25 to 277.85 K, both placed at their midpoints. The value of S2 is 0.3 K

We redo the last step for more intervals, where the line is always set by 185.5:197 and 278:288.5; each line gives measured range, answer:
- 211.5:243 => -0.41 K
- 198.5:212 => -0.09 K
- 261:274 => -0.17 K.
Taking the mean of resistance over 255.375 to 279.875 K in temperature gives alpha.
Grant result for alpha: 109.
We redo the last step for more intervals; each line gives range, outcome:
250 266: 107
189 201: 104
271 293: 109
